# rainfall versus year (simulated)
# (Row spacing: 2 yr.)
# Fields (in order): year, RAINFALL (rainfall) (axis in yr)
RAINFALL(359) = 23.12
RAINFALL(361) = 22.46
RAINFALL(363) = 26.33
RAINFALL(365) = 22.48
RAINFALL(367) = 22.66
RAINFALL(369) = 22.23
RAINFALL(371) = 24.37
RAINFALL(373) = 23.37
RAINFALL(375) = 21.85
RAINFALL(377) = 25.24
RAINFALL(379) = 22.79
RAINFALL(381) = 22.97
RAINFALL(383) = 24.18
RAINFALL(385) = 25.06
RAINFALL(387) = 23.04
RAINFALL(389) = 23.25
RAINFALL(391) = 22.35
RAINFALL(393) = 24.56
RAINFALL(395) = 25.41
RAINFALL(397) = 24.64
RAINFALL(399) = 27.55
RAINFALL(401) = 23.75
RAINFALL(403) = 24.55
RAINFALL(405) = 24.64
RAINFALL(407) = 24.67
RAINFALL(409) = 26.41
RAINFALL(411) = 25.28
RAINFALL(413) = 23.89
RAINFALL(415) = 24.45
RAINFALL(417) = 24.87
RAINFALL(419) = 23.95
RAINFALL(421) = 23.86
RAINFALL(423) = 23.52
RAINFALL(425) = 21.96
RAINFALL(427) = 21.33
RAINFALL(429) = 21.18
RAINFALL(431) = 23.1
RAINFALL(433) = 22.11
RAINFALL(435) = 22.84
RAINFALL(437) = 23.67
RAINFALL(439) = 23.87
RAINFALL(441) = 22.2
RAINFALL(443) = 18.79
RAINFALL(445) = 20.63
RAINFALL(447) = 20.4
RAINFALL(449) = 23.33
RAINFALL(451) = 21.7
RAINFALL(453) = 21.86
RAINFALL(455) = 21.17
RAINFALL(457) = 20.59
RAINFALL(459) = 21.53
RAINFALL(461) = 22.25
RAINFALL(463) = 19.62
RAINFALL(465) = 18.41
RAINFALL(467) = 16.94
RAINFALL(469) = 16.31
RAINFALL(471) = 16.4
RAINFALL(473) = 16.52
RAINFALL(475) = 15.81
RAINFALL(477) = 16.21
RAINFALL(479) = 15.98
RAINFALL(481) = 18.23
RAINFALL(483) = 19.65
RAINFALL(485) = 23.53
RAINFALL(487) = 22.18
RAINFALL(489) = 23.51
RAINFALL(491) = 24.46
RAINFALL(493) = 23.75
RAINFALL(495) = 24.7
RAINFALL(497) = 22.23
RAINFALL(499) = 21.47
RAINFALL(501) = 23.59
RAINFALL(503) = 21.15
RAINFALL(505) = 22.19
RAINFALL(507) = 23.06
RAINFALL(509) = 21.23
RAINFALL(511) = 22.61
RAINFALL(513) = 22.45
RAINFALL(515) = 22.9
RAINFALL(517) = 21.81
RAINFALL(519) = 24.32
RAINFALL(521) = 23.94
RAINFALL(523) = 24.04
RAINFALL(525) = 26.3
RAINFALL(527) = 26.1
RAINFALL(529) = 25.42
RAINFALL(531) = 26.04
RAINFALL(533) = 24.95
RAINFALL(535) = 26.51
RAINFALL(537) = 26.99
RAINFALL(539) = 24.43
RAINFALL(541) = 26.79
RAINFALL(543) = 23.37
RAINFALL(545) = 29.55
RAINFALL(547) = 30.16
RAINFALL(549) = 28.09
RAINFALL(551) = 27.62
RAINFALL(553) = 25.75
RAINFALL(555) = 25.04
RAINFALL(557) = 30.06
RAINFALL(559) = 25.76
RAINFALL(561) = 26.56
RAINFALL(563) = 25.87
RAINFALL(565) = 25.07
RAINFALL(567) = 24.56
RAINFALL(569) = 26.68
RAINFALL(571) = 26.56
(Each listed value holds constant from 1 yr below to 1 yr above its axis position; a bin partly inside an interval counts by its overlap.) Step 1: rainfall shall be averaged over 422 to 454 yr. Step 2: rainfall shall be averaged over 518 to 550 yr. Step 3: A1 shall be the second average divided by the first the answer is 1.2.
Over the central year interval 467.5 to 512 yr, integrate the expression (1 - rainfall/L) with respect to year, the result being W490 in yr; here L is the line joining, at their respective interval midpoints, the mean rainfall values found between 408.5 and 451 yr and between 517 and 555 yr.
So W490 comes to 7.3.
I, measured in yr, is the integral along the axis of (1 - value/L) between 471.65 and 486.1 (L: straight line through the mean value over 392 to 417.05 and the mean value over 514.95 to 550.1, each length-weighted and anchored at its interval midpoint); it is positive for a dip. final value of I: 4.2 yr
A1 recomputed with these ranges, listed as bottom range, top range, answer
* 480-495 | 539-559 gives 1.21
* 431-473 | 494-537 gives 1.15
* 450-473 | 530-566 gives 1.36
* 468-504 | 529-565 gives 1.31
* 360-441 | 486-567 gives 1.04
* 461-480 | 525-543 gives 1.50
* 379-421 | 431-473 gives 0.85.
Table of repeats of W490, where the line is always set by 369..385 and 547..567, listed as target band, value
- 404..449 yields 2.4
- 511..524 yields 1.4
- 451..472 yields 4.5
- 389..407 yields -0.5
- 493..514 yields 2.6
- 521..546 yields 0.5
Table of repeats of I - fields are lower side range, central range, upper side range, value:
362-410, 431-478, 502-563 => 8.4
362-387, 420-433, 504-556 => 0.9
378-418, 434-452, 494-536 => 1.6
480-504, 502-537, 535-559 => 1.1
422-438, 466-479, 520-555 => 4.1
